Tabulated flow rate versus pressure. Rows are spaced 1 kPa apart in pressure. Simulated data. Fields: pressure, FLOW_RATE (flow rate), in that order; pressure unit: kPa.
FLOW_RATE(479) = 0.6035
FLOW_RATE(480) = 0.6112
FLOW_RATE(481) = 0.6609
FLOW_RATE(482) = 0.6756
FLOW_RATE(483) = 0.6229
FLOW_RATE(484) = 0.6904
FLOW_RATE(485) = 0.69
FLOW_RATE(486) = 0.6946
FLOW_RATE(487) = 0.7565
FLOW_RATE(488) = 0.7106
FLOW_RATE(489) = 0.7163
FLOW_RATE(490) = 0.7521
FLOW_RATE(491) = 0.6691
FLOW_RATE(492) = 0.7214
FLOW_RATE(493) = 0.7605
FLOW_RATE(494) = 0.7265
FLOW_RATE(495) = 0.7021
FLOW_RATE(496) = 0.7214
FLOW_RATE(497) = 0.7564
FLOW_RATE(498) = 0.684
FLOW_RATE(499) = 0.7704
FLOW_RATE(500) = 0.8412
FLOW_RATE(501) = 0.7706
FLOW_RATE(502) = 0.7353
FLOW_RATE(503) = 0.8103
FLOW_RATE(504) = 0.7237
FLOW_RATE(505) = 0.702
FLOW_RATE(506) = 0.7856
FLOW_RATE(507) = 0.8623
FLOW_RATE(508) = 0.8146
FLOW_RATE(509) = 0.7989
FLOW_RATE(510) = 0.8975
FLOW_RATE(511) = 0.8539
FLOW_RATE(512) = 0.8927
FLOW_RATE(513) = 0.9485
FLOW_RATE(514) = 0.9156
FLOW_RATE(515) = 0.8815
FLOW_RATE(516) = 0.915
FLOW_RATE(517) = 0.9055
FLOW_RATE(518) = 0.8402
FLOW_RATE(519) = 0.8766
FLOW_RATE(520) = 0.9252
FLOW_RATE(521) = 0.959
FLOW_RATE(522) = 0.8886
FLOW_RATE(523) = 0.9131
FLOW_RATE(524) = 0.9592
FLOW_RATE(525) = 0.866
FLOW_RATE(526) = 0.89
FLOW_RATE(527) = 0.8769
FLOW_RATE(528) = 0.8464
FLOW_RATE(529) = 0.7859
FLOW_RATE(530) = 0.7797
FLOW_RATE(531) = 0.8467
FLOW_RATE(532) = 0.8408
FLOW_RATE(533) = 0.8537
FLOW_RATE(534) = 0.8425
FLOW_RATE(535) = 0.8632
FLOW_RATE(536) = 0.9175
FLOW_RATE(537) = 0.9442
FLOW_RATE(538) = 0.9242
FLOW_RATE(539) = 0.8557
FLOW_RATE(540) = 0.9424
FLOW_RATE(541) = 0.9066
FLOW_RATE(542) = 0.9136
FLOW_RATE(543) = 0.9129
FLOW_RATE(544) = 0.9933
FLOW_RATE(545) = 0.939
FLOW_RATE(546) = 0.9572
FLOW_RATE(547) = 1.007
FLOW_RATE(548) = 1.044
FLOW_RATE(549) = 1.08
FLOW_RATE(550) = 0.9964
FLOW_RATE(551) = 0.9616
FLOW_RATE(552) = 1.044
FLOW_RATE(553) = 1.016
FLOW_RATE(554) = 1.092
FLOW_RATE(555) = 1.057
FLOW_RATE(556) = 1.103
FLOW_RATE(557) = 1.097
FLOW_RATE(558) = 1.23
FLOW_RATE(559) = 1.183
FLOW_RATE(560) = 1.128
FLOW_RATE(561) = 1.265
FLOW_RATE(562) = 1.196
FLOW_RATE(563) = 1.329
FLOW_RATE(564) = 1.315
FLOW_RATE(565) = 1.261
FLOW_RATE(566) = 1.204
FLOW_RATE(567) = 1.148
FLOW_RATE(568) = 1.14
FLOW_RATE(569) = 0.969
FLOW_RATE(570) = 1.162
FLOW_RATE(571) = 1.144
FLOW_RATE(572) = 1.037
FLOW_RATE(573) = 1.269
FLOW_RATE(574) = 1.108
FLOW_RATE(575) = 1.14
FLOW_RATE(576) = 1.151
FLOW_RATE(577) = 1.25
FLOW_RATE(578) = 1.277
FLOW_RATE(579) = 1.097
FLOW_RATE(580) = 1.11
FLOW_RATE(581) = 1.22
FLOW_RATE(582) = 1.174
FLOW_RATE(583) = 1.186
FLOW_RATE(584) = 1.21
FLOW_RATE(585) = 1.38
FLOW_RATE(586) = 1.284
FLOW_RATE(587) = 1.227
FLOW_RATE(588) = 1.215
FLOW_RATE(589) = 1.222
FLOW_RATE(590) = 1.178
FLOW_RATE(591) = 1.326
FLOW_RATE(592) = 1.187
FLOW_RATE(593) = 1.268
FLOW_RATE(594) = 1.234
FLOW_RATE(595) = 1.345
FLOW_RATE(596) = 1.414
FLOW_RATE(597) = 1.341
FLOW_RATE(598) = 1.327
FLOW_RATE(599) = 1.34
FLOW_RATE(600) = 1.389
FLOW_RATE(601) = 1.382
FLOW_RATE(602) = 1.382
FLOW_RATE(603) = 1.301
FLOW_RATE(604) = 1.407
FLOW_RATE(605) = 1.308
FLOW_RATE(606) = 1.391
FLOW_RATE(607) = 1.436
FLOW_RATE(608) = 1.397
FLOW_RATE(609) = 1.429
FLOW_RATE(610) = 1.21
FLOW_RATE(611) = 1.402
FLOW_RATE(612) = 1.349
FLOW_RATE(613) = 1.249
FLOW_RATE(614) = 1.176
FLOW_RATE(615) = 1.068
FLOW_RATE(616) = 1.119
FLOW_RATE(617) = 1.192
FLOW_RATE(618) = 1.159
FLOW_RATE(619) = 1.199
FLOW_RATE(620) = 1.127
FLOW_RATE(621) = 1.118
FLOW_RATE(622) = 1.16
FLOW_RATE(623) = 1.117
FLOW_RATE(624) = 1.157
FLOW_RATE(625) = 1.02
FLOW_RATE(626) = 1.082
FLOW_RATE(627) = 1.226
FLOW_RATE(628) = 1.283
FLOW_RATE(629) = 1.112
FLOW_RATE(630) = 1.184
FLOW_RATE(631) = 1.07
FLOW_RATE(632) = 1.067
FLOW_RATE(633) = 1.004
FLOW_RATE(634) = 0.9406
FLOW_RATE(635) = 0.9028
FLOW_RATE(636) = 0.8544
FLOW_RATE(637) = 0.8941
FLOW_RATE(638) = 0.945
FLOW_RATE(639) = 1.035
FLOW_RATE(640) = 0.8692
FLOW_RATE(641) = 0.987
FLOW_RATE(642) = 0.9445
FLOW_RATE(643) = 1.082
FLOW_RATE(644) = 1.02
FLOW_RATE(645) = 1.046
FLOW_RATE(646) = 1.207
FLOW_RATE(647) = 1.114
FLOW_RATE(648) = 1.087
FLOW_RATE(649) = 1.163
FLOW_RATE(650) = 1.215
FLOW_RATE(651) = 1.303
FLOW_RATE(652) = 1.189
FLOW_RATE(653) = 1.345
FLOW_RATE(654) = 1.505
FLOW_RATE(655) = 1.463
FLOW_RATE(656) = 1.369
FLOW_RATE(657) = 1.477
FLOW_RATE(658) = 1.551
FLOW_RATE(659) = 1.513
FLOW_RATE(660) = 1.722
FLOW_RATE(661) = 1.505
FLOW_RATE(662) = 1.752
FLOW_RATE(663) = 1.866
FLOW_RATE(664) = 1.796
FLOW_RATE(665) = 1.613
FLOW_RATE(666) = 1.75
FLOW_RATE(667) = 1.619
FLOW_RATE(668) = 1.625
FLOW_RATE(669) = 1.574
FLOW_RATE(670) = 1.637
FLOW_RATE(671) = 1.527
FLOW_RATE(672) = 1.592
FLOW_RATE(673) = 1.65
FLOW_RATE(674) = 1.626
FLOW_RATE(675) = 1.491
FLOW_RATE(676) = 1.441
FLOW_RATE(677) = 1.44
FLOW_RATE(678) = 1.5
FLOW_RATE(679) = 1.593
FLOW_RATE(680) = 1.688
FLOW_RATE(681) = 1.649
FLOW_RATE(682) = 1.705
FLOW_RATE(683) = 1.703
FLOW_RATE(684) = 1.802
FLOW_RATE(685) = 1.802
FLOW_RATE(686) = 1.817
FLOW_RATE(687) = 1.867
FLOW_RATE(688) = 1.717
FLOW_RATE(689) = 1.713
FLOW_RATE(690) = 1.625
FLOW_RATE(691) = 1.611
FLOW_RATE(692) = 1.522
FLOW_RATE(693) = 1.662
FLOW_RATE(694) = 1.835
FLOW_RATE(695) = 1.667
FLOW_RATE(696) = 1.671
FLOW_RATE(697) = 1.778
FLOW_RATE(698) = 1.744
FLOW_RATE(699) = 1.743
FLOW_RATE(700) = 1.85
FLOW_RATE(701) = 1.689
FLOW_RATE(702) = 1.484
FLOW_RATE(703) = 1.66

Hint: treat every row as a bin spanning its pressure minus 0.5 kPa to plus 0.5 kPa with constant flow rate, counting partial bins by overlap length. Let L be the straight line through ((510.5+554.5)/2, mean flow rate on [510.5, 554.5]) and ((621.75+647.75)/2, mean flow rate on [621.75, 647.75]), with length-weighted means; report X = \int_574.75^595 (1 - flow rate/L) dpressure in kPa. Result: -4.8 kPa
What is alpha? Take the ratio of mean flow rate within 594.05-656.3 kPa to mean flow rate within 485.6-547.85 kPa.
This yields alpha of 1.4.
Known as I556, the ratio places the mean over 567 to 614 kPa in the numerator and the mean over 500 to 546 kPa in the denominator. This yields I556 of 1.45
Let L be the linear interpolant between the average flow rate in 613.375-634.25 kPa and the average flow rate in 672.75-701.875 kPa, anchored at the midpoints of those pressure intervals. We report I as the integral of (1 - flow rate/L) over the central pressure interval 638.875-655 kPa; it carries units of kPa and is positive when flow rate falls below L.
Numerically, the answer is 2.2 kPa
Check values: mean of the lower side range 1.13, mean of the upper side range 1.67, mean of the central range 1.14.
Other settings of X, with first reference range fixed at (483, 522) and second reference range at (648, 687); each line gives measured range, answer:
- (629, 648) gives 5.5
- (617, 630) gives 2.0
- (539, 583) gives -1.5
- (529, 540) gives 0.9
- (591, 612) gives -1.5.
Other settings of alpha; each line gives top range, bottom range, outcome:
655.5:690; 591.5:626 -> 1.29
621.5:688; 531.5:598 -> 1.22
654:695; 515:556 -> 1.76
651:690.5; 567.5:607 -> 1.29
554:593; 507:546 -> 1.34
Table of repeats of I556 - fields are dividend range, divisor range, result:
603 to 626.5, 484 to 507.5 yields 1.66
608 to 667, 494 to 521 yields 1.50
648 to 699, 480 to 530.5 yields 2.00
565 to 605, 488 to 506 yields 1.67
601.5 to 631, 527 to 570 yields 1.21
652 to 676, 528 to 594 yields 1.45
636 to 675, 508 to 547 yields 1.53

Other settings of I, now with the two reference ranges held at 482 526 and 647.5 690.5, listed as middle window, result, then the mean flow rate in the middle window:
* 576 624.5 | -0.4 kPa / 1.26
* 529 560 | 0.7 kPa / 0.971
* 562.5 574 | -0.8 kPa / 1.18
